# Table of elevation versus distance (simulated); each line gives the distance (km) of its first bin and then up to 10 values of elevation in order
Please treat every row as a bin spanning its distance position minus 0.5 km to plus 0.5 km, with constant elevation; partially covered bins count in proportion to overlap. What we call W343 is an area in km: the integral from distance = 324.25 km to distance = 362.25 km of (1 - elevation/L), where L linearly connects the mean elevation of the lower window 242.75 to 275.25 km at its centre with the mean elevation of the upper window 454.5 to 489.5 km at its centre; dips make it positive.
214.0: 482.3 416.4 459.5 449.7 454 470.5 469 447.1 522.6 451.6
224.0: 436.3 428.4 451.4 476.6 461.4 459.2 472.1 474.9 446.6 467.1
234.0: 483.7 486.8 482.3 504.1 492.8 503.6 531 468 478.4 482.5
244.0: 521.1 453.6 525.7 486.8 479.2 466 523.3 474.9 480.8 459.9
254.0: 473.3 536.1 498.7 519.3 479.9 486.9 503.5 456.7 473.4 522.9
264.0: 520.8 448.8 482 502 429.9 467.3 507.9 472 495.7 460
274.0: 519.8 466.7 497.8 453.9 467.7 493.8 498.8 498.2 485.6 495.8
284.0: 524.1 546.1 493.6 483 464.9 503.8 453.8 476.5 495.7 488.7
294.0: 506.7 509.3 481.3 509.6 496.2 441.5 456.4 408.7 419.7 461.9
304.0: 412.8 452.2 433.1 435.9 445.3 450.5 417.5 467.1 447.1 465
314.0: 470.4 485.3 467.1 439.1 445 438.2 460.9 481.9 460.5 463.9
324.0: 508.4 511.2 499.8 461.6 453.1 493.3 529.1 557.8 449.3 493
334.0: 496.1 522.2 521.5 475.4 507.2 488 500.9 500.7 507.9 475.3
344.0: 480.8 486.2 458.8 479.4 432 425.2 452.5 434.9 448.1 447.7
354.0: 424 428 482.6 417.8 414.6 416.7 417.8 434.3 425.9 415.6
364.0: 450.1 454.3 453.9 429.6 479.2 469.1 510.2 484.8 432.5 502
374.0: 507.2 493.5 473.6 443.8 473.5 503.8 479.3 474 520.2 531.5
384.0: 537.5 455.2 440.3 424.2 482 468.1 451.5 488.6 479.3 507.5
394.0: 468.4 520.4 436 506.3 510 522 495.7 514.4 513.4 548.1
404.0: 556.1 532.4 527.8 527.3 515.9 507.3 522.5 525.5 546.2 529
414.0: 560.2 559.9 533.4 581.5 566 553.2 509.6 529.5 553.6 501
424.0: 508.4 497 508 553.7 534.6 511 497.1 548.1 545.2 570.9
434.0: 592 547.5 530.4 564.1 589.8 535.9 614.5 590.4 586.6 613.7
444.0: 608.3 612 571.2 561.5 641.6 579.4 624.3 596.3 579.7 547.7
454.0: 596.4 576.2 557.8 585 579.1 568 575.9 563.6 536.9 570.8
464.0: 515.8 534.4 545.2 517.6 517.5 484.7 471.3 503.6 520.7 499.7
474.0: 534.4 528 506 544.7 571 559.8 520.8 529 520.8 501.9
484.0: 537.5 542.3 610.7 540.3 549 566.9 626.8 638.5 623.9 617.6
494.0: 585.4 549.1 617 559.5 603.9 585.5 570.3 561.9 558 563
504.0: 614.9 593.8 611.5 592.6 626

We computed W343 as 2.8 km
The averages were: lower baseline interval 487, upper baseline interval 540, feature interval 470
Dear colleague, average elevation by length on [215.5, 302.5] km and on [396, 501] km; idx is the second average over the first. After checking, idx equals 1.15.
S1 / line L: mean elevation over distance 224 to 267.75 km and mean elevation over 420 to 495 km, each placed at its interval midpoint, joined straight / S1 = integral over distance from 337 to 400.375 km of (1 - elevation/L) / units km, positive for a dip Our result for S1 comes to 6.8 km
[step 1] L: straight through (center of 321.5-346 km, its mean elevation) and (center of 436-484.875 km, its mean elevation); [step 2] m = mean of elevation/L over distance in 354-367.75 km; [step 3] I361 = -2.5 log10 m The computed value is 0.166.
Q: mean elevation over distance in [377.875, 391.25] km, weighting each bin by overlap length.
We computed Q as 481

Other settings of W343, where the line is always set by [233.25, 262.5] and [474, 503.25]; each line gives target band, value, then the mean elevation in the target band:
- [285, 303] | 1.0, 477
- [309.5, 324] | 1.5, 460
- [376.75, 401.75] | 2.2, 486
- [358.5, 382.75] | 2.9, 465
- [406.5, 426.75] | 0.4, 532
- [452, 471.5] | 0.4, 546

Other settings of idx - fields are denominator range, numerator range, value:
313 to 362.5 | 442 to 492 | 1.19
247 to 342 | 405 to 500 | 1.15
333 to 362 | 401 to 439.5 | 1.16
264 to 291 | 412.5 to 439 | 1.11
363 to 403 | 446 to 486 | 1.14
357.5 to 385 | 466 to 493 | 1.16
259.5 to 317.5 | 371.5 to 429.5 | 1.07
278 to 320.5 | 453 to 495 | 1.17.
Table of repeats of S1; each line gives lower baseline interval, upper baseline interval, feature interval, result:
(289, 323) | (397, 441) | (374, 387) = 0.7 km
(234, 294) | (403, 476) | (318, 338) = 0.9 km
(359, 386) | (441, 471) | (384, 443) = -0.9 km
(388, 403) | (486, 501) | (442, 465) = -1.3 km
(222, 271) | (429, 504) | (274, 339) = 3.5 km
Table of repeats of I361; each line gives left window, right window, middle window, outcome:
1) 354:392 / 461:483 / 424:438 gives -0.082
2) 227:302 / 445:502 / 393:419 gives 0.021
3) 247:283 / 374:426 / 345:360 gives 0.137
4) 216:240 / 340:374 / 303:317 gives 0.026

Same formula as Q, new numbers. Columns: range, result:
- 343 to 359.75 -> 446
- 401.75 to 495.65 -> 552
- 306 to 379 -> 466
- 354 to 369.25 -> 438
